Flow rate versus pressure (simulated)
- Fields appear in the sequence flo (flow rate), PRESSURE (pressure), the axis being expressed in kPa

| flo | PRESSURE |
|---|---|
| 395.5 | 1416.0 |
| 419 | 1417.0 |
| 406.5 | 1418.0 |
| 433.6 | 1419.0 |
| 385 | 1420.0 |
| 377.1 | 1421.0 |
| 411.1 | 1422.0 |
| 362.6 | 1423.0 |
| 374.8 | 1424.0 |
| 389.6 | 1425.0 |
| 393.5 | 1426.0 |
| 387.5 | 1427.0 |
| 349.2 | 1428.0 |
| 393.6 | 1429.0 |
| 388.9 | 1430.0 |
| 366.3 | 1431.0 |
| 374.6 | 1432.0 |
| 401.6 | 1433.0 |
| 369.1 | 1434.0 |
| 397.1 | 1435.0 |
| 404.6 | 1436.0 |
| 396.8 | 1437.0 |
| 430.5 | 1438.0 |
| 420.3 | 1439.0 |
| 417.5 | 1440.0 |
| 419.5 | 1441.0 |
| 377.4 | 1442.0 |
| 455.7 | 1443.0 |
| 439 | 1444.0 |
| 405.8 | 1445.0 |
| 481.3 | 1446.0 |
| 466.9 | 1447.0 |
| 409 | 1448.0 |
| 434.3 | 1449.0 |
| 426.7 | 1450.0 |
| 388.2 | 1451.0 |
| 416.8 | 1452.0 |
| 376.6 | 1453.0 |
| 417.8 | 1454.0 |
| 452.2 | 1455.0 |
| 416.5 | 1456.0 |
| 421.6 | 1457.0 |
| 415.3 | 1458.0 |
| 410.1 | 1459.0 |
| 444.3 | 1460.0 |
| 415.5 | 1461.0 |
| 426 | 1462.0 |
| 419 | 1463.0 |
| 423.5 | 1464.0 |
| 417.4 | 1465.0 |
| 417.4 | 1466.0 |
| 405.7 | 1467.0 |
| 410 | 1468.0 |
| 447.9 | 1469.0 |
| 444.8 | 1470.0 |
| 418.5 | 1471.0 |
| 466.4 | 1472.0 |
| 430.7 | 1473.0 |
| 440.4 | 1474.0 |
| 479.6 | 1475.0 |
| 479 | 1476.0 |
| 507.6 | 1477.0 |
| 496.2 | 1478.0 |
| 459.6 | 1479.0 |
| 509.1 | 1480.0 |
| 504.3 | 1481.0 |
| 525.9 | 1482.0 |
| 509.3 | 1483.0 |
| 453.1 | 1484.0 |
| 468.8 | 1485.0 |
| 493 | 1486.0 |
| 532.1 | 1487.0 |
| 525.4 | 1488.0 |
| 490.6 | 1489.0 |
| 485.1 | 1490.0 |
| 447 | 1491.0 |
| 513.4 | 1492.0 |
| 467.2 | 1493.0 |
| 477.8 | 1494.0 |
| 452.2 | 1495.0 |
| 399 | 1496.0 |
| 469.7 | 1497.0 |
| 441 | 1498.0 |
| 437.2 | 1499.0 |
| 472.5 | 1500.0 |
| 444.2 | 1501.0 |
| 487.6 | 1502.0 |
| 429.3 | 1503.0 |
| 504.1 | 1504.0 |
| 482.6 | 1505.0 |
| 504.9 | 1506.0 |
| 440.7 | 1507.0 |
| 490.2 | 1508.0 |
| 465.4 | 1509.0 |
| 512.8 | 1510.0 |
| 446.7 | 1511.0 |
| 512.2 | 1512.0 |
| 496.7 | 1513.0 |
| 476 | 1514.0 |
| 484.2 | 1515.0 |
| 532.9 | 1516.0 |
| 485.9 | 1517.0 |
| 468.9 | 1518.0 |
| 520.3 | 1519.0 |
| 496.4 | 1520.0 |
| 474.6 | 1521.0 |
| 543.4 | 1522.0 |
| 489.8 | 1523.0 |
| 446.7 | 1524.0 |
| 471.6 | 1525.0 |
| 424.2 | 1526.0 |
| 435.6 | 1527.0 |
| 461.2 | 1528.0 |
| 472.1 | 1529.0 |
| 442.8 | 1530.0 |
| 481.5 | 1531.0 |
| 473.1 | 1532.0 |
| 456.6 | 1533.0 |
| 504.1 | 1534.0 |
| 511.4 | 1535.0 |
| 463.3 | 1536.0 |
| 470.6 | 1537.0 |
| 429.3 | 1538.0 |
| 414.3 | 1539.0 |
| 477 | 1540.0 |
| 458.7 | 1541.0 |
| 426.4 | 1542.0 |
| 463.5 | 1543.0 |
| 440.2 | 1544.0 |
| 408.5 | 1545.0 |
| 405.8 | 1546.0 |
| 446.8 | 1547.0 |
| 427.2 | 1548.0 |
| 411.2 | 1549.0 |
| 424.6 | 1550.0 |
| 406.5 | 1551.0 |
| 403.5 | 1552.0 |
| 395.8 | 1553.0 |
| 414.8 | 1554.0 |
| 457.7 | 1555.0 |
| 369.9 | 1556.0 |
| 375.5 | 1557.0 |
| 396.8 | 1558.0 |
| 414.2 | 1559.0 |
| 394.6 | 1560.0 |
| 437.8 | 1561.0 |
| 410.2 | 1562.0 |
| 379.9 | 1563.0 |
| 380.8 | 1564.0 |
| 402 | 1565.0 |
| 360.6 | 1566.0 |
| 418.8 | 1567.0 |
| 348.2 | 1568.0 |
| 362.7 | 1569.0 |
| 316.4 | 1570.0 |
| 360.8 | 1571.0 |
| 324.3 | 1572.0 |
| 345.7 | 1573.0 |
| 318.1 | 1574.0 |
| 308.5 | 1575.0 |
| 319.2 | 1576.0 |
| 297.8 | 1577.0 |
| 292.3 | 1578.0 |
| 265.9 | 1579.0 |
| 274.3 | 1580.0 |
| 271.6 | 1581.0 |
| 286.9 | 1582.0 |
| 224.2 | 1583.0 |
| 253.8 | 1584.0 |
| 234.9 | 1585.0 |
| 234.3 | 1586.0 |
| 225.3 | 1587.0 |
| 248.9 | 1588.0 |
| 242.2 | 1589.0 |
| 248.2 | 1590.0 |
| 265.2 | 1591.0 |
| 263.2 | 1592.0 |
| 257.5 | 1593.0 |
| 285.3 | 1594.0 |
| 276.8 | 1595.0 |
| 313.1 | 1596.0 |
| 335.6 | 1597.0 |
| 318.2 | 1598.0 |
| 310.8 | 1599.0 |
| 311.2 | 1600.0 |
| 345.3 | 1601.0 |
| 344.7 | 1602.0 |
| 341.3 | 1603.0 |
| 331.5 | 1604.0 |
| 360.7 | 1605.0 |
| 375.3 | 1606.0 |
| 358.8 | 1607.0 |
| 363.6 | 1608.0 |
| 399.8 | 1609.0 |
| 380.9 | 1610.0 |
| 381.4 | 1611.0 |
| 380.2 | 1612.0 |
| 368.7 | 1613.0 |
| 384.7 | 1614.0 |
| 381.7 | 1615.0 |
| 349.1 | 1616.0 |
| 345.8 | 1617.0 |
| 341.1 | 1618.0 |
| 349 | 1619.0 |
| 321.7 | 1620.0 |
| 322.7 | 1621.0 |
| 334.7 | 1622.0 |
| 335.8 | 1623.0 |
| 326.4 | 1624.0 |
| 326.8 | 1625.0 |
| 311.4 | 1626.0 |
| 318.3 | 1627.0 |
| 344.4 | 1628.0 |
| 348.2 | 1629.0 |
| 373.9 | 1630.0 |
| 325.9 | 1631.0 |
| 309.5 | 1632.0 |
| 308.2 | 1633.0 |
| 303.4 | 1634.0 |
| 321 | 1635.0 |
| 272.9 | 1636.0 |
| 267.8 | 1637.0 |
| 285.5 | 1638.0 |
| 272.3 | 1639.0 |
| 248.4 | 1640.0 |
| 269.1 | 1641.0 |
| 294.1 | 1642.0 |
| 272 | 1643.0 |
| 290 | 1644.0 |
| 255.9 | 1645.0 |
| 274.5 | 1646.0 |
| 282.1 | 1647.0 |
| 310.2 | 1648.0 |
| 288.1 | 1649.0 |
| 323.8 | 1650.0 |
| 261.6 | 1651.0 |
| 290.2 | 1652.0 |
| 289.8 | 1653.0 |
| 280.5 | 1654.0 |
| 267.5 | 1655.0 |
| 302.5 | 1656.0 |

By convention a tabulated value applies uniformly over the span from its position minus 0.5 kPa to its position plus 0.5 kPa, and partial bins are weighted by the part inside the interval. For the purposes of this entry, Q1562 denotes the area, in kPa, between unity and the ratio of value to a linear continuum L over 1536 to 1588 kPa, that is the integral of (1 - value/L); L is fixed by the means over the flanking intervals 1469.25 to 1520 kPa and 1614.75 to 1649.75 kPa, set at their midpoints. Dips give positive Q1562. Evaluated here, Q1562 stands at 3.9 kPa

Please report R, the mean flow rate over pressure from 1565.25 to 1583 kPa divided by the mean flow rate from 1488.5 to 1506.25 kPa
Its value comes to 0.7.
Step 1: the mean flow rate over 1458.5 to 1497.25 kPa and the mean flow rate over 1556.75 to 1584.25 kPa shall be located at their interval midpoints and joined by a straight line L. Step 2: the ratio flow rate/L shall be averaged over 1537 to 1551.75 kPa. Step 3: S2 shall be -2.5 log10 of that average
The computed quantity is -0.15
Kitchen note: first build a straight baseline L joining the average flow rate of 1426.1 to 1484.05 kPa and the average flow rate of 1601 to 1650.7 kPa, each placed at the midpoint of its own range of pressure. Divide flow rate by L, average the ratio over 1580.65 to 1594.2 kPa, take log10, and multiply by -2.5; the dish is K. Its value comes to 0.35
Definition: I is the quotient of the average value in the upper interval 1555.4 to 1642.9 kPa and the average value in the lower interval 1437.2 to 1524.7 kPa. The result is 0.7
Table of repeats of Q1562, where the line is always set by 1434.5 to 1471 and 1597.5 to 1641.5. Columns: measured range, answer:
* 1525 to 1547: -4.4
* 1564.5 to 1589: 3.7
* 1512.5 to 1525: -3.4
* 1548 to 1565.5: -1.8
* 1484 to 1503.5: -3.4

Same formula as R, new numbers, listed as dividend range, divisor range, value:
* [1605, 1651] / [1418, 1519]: 0.73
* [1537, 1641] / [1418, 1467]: 0.84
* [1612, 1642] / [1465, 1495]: 0.69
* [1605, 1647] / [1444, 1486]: 0.74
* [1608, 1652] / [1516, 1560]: 0.71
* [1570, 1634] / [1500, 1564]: 0.70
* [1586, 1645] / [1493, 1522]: 0.67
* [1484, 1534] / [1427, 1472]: 1.15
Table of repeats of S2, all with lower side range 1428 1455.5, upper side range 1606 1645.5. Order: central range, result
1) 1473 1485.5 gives -0.22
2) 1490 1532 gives -0.24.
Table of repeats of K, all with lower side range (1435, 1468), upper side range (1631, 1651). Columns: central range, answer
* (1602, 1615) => -0.188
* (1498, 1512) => -0.226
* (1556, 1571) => -0.127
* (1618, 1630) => -0.117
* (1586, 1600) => 0.163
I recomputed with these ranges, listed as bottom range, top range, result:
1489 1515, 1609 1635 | 0.73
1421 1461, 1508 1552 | 1.14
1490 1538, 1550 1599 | 0.69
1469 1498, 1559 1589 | 0.67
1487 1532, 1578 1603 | 0.58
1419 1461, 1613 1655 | 0.76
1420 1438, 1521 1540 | 1.21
